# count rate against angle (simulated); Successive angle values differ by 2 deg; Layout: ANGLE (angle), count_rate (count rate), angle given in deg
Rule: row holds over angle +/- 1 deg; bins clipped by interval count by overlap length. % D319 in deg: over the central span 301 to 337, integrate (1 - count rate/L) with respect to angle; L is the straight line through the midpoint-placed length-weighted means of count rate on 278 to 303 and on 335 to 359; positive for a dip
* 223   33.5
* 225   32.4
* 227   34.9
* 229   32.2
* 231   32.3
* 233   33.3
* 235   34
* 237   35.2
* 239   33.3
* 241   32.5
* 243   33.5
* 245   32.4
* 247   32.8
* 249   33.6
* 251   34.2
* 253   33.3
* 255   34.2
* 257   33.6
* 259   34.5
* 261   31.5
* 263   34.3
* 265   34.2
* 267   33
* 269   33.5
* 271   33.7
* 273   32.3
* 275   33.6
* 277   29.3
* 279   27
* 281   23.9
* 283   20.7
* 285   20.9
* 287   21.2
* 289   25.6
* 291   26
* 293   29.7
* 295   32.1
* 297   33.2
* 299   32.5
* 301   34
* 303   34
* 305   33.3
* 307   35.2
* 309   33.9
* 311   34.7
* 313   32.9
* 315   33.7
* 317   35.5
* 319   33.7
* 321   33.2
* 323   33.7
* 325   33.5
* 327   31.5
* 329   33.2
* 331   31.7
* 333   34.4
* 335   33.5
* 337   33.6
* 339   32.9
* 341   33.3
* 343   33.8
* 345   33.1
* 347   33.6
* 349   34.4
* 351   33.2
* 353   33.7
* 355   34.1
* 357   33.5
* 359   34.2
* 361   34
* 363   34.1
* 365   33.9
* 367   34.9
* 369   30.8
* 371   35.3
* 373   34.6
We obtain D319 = -3.67 deg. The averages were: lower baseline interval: 27.5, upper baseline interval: 33.6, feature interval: 33.6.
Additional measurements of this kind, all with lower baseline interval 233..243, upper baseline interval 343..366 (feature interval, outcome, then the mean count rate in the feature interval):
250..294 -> 4.83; 30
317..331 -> 0.24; 33.2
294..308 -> 0.11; 33.5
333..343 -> 0.09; 33.5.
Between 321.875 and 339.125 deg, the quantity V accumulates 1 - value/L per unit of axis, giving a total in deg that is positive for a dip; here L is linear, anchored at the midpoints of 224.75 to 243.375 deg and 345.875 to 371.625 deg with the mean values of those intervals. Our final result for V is 0.30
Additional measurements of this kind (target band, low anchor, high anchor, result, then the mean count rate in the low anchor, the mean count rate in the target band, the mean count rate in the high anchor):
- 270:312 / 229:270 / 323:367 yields 4.5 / 33.4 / 29.8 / 33.5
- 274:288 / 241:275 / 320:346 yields 3.4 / 33.4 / 25.2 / 33.2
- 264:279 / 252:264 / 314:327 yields 0.5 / 33.6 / 32.4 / 33.7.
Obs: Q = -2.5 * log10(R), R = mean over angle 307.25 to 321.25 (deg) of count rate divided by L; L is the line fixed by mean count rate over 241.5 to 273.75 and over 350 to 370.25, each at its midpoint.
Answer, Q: -0.02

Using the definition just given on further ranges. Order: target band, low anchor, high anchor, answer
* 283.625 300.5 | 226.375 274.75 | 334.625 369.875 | 0.21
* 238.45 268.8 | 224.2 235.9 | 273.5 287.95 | -0.13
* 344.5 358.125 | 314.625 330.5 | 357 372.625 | 0.00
